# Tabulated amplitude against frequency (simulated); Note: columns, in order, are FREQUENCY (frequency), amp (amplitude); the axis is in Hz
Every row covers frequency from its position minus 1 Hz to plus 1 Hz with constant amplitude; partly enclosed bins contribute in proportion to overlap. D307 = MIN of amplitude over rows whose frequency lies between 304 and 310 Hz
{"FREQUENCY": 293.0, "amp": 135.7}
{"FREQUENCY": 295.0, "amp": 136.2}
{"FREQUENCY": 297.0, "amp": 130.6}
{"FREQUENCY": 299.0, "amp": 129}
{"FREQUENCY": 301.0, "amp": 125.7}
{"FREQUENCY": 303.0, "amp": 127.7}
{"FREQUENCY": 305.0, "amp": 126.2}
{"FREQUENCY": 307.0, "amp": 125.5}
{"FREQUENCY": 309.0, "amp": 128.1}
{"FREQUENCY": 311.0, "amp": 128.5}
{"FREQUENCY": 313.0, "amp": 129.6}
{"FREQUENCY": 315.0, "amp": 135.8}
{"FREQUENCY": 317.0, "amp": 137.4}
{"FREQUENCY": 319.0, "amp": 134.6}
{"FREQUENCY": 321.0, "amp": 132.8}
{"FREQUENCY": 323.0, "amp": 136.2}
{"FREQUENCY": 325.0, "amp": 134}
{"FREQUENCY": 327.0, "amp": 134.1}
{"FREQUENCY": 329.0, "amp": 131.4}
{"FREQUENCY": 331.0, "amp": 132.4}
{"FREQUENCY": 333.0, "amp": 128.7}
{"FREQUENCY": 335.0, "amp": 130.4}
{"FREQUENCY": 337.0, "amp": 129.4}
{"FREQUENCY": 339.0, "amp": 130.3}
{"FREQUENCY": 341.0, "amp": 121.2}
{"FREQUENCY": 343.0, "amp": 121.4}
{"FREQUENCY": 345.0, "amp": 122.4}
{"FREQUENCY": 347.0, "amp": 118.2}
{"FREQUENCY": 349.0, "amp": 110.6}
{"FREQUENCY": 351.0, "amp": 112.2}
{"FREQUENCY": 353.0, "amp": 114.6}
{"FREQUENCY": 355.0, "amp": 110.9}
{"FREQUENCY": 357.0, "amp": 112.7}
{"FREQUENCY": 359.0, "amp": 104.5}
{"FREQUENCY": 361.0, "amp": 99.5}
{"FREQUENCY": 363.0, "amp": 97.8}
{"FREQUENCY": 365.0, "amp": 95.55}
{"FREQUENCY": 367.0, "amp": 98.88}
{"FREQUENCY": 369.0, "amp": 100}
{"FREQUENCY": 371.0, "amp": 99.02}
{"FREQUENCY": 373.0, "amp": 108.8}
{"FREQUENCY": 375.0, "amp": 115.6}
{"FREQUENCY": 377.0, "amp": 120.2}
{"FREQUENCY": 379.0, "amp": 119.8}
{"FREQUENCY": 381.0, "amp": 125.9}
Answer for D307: 125.5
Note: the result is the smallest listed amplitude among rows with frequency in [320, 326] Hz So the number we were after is 132.8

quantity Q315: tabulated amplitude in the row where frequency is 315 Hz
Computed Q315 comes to 135.8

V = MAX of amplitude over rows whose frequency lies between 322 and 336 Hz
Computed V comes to 136.2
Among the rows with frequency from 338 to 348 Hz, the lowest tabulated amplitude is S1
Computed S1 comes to 118.2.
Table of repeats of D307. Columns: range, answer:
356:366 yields 95.55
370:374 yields 99.02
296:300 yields 129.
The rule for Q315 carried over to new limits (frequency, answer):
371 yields 99.02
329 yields 131.4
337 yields 129.4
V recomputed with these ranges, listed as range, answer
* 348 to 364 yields 114.6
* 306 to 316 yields 135.8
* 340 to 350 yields 122.4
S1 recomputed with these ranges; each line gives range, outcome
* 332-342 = 121.2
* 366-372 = 98.88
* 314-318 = 135.8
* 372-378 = 108.8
